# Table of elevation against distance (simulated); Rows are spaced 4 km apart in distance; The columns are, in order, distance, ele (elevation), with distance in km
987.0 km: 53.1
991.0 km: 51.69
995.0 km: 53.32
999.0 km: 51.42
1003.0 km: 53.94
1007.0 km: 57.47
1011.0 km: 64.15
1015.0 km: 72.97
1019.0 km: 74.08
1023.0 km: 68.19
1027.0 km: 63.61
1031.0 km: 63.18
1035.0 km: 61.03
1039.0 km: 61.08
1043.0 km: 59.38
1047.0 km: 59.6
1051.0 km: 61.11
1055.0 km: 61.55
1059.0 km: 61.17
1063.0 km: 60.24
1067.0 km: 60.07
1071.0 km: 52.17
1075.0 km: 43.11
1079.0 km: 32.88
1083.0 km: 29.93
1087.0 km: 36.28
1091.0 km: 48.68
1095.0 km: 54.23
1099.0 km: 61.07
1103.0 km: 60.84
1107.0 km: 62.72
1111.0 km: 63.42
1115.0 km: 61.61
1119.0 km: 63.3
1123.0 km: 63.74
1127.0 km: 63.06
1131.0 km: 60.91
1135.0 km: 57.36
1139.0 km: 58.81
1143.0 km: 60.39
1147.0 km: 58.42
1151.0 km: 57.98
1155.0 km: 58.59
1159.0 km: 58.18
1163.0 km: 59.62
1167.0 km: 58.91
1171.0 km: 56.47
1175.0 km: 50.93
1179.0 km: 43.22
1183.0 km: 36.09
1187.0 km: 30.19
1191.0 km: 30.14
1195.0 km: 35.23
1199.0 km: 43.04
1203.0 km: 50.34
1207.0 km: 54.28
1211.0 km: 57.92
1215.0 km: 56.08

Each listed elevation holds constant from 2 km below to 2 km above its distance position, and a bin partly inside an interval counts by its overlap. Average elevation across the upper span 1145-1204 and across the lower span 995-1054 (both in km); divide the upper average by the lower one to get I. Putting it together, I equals 0.8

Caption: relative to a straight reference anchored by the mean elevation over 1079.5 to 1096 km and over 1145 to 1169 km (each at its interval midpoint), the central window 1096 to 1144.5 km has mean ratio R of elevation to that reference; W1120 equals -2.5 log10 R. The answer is -0.25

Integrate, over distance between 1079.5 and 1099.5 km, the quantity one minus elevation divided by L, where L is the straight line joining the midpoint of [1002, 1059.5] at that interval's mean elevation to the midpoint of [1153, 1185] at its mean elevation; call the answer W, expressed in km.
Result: 5.0 km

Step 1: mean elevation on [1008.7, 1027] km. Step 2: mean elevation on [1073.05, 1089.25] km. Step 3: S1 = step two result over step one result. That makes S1 0.52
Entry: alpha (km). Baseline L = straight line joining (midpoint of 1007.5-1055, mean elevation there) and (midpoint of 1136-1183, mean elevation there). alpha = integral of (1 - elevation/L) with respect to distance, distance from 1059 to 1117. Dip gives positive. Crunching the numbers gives 7.7 km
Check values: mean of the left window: 64.1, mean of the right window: 55.7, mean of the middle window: 52.3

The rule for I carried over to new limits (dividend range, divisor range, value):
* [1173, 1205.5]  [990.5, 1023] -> 0.66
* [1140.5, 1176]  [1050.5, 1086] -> 1.15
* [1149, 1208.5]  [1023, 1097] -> 0.89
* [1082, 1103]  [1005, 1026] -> 0.72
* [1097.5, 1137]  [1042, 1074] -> 1.05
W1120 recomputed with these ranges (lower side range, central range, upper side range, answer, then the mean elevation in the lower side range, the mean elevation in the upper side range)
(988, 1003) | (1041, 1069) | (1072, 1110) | -0.209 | 52.4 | 48.3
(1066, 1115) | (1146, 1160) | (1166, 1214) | -0.224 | 50.7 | 45.5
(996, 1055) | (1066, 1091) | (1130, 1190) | 0.357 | 62.1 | 53.2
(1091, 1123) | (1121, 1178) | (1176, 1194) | -0.246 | 60.4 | 35.8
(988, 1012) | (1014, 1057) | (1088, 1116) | -0.145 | 54.9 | 58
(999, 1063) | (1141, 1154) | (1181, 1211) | -0.237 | 62.4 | 41.1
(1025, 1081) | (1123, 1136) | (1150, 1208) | -0.186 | 57.2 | 47.9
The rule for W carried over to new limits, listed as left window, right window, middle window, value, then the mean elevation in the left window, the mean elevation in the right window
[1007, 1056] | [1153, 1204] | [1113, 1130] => -3.0 km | 63.9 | 46.9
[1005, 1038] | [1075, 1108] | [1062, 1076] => -0.2 km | 65.4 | 47.6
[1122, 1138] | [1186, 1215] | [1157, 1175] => -1.7 km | 61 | 44.4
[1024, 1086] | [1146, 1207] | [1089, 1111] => -2.2 km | 55.2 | 48.5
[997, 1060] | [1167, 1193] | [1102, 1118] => -3.3 km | 62.1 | 42.5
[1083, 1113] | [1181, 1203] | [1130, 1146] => -4.5 km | 53.6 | 36.3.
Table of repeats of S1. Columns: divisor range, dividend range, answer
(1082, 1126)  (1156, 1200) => 0.82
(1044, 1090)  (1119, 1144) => 1.20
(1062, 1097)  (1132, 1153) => 1.28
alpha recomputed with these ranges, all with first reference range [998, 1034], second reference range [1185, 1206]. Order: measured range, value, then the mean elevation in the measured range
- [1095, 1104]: -1.3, 59.5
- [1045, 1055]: -0.3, 60.6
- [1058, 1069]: -0.7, 60.4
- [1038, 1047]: 0.0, 60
